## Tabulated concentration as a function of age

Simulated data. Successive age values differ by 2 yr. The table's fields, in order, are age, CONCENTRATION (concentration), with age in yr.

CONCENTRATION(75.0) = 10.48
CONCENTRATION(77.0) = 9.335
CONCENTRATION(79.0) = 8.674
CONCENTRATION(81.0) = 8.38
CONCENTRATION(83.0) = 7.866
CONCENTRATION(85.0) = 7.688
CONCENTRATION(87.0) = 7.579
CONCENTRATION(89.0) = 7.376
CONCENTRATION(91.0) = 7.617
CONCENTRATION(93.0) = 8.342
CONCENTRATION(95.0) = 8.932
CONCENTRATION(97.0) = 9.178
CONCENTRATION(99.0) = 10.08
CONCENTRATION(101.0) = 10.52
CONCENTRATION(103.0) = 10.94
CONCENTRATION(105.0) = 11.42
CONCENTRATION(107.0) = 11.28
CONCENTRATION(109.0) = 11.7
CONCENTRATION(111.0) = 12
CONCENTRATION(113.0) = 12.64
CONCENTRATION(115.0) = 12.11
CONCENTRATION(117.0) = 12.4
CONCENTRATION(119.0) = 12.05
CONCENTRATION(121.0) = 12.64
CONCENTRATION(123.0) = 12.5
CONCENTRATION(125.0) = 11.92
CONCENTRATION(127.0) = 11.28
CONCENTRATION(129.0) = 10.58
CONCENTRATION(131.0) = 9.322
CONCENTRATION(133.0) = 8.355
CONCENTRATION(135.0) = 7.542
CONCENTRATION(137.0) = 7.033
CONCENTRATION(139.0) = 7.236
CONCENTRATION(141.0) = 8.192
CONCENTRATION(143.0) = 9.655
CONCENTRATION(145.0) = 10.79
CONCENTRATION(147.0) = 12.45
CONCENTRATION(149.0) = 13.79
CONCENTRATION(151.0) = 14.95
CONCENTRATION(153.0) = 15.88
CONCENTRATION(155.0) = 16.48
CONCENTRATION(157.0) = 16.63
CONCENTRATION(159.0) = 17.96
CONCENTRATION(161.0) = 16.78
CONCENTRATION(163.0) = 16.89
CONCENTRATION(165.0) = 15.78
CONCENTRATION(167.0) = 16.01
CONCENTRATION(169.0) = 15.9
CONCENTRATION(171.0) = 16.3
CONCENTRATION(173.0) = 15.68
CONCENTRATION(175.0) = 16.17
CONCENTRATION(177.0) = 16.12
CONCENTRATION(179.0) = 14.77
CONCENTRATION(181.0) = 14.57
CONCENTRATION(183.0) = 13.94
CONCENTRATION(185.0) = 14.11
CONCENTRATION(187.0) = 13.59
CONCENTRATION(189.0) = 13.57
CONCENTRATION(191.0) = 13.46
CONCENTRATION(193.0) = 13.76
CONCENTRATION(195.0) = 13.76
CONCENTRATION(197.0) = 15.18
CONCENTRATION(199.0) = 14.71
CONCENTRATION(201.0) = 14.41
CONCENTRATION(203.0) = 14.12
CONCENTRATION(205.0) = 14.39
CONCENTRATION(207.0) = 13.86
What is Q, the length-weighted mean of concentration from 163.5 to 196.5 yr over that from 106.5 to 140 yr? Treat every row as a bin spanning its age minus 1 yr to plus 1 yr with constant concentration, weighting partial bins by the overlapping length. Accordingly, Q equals 1.39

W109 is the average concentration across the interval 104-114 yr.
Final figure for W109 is 11.8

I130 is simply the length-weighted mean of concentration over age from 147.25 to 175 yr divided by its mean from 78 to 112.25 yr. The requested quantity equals 1.70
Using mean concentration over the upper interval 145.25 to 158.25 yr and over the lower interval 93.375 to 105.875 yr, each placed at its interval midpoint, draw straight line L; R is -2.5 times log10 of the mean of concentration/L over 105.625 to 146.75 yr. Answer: 0.16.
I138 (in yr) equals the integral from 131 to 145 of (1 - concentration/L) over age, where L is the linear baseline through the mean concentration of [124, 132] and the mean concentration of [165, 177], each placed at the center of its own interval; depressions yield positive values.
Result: 4.3 yr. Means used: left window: 10.8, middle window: 8.3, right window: 16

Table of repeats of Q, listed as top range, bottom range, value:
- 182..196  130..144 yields 1.68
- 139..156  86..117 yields 1.22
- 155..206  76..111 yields 1.63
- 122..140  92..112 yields 0.91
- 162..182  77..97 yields 1.94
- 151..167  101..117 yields 1.41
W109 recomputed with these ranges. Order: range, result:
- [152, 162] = 16.7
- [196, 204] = 14.6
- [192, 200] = 14.4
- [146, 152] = 13.7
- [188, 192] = 13.5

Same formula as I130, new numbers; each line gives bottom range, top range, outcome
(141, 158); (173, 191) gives 1.08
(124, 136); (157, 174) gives 1.67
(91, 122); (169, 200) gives 1.34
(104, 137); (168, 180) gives 1.42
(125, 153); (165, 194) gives 1.44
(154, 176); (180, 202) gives 0.86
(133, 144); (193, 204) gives 1.80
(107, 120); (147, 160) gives 1.30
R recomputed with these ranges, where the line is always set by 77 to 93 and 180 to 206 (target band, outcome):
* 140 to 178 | -0.21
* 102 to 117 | -0.24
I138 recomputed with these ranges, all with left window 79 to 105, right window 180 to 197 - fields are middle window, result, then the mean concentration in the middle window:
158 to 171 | -4.0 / 16.5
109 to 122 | -2.9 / 12.3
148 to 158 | -2.9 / 15.5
